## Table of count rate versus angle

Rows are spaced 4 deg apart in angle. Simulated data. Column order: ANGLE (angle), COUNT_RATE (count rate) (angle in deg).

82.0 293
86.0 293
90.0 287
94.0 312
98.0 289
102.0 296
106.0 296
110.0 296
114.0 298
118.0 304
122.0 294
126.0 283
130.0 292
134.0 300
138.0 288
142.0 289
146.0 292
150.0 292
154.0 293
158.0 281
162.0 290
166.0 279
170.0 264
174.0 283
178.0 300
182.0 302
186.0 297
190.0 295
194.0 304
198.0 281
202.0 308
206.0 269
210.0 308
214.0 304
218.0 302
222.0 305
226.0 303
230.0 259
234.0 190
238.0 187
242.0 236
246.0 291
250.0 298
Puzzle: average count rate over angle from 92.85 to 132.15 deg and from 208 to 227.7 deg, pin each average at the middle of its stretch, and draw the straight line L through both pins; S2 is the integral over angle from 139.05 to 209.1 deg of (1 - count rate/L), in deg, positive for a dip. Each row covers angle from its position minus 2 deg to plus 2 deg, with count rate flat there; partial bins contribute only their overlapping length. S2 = 2.60 deg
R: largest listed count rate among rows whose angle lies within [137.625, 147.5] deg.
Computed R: 292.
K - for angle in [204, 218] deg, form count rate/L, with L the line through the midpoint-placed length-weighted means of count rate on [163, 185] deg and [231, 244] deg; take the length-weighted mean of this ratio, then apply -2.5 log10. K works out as -0.22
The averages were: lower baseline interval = 286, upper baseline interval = 209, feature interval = 295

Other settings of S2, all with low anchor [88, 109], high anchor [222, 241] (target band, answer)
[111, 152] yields -1.5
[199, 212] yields -2.1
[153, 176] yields -1.0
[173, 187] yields -1.8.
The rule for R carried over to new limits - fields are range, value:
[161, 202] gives 308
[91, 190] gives 312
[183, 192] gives 297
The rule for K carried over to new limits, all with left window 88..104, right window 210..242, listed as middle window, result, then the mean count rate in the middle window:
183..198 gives -0.09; 297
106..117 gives -0.02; 297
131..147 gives -0.02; 292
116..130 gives -0.01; 293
